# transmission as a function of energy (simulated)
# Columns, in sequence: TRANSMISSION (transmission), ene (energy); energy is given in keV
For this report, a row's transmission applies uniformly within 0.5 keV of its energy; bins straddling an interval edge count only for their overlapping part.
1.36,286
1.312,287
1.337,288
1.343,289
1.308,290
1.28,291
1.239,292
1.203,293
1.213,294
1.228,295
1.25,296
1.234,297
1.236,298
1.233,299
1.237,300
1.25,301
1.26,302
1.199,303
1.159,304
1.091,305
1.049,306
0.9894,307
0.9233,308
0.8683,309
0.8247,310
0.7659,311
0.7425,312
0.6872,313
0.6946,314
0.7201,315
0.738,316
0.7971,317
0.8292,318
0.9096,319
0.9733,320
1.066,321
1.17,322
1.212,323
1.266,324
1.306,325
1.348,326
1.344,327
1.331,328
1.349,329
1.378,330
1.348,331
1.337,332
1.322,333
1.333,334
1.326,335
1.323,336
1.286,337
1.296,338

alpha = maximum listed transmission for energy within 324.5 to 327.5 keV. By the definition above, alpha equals 1.348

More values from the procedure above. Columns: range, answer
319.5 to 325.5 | 1.306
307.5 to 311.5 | 0.9233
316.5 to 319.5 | 0.9096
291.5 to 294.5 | 1.239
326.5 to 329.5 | 1.349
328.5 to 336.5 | 1.378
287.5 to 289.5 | 1.343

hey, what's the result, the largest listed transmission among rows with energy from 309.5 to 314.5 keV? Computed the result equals 0.8247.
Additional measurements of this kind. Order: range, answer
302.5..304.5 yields 1.199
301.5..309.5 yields 1.26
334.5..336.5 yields 1.326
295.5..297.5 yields 1.25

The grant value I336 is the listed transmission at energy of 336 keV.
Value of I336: 1.323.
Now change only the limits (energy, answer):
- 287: 1.312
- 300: 1.237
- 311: 0.7659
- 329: 1.349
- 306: 1.049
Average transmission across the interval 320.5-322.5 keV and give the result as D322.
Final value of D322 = 1.12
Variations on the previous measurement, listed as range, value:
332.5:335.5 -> 1.33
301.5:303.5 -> 1.23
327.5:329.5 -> 1.34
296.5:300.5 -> 1.24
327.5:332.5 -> 1.35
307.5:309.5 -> 0.896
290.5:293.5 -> 1.24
